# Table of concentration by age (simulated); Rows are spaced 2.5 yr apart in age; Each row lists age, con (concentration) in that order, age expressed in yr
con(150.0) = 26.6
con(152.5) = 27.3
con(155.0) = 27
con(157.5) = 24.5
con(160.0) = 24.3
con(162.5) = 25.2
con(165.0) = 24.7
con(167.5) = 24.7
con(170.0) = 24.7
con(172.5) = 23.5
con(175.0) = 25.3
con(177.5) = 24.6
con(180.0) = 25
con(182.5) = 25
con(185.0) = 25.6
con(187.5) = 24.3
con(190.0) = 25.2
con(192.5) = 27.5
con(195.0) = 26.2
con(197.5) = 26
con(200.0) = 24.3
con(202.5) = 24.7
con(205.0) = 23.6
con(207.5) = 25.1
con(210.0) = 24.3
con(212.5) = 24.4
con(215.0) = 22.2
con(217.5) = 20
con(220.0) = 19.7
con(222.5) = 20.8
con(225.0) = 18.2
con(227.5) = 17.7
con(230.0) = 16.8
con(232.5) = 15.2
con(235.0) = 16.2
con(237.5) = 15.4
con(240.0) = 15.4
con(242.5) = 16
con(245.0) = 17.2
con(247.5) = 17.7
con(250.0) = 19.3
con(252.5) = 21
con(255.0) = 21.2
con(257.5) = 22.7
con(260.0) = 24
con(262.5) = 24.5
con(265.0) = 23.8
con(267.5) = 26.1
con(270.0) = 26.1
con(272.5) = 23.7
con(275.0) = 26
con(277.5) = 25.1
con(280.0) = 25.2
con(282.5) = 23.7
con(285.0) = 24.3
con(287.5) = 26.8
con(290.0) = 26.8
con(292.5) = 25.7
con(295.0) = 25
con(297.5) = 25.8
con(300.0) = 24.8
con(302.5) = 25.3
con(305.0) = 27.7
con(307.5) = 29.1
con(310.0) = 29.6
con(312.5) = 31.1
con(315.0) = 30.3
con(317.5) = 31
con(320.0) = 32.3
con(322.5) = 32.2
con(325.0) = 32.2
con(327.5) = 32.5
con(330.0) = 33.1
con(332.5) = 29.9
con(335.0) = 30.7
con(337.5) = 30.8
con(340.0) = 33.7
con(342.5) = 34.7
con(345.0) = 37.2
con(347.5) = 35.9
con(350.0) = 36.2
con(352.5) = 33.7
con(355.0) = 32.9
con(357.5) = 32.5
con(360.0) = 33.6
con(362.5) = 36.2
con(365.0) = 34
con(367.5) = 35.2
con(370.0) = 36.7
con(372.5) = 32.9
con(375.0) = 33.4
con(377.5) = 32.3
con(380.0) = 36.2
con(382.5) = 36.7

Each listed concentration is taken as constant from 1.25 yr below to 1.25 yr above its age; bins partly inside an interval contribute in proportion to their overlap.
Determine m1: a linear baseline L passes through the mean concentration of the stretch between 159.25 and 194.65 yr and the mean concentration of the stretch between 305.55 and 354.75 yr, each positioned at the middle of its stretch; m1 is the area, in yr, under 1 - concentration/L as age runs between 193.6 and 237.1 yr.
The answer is 8.70 yr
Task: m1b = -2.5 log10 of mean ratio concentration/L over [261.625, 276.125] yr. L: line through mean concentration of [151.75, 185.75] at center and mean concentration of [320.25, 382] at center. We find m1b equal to 0.189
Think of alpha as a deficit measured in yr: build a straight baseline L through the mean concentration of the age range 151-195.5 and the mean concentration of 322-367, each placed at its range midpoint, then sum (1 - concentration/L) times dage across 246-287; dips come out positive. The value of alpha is 8.74 yr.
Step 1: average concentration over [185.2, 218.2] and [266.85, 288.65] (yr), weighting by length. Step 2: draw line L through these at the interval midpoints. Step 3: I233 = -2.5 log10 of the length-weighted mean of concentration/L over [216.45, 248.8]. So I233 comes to 0.385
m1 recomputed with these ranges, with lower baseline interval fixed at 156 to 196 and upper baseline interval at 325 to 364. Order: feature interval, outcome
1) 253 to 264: 2.3 yr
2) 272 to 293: 3.5 yr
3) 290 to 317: 3.4 yr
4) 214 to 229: 4.2 yr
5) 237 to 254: 6.5 yr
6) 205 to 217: 1.4 yr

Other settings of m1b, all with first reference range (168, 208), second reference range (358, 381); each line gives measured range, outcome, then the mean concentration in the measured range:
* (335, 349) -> -0.04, 34.2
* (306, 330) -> 0.02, 31.2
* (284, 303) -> 0.19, 25.6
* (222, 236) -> 0.49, 17.3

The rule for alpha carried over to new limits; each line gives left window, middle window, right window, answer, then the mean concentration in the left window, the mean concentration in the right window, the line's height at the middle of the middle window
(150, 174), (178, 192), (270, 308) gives 0.1 yr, 25.2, 25.6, 25.3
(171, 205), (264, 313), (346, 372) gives 7.5 yr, 25.1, 34.7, 30.7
